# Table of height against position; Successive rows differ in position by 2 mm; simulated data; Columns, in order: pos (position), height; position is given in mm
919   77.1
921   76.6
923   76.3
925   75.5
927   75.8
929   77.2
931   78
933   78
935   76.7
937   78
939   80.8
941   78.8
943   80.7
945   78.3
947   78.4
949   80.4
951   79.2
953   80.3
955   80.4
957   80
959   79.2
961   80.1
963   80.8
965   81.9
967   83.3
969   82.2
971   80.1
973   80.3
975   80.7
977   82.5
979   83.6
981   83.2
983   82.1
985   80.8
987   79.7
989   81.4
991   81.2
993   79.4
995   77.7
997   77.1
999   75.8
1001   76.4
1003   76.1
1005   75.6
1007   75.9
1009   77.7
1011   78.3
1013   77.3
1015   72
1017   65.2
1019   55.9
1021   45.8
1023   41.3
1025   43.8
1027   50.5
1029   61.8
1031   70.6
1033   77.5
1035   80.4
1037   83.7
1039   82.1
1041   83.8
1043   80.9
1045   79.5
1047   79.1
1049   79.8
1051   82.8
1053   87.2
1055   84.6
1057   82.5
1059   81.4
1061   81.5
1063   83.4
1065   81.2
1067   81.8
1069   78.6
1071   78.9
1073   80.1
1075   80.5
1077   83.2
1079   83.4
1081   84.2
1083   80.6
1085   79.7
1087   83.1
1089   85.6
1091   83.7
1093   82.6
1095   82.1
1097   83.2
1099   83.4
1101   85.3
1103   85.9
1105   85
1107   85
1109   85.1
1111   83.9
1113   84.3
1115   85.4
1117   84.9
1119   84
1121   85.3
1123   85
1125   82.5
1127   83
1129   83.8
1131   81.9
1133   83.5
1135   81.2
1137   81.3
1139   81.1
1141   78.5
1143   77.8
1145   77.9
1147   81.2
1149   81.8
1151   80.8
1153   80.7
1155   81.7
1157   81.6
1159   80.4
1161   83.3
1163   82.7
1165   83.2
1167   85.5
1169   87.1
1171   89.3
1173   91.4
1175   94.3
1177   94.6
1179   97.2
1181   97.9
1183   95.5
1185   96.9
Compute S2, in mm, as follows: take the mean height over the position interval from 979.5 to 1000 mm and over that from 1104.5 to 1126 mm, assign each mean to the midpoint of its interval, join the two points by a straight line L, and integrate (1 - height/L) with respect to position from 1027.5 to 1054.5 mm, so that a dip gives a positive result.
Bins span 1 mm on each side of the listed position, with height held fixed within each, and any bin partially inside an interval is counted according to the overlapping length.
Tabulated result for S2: 1.0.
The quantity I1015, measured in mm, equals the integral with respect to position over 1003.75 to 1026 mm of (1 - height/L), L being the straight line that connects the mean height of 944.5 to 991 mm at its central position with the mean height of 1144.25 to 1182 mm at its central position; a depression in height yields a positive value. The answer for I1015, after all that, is 4.7 mm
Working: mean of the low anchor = 80.9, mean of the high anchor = 86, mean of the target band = 64.6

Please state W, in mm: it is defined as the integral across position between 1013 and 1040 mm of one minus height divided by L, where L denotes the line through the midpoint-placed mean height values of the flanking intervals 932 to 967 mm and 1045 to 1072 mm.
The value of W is 5.6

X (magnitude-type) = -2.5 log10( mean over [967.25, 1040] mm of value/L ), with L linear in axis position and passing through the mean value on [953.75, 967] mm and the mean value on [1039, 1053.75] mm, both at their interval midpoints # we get 0.10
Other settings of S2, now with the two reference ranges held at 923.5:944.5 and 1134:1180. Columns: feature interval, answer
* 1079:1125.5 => -0.7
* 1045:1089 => -0.1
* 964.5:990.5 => -0.8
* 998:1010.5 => 0.6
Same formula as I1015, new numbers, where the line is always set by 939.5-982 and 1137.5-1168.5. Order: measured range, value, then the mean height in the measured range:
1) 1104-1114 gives -0.4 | 84.7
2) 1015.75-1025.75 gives 3.7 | 51.1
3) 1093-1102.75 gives -0.3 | 83.6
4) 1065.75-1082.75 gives -0.1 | 81.3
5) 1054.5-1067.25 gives -0.2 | 82.3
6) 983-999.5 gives 0.3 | 79.4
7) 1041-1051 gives 0.1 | 80.5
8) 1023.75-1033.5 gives 2.6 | 59.5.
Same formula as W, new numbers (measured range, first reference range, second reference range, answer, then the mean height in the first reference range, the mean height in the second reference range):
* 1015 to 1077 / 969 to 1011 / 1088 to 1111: 5.79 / 79.4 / 84.2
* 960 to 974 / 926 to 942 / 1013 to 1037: -1.76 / 77.9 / 62.1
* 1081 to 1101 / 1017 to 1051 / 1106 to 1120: -0.65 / 68.9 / 84.7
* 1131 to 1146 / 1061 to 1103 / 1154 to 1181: 0.95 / 82.3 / 87.5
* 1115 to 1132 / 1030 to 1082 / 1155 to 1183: 0.32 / 81.3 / 88.4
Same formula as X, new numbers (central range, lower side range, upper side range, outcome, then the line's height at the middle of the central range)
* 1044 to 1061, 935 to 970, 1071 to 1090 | -0.01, 81.6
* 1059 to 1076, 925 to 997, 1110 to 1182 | 0.02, 82.5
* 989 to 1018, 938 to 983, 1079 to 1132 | 0.07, 81.6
